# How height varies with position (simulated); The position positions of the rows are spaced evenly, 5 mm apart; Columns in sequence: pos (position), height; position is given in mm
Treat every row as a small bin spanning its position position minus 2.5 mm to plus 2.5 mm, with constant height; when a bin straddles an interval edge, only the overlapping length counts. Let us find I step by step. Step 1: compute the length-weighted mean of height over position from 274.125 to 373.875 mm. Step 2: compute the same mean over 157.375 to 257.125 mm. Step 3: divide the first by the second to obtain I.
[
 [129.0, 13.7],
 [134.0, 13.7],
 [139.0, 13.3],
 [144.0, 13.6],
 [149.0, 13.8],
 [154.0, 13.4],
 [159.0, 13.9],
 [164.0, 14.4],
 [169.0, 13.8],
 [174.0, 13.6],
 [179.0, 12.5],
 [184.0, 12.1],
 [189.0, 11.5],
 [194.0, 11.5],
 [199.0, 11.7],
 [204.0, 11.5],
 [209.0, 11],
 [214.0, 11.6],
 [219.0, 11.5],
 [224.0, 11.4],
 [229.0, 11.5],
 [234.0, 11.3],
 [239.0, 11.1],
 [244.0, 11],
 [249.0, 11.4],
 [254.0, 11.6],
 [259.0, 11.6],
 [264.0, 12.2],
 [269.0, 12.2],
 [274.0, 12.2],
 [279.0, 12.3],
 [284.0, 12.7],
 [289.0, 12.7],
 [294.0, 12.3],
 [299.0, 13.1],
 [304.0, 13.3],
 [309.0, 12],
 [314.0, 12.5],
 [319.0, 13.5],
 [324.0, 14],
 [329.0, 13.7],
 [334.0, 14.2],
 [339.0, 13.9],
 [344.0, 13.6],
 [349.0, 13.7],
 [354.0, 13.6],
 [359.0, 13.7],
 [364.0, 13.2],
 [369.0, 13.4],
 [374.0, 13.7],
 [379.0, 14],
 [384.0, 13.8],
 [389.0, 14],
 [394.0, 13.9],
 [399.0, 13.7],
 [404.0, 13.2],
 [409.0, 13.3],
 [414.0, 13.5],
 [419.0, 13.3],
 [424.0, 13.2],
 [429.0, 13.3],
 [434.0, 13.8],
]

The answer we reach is 1.10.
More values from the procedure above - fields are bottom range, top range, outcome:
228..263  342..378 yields 1.19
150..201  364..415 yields 1.06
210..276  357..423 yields 1.17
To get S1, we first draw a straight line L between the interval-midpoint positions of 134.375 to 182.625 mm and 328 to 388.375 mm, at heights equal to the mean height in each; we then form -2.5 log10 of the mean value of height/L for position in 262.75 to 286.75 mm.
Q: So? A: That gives 0.11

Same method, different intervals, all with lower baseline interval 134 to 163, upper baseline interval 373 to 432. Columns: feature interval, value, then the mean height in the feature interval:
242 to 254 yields 0.20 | 11.3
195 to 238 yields 0.19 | 11.4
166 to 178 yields 0.01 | 13.6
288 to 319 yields 0.07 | 12.7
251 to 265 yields 0.16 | 11.7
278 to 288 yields 0.09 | 12.6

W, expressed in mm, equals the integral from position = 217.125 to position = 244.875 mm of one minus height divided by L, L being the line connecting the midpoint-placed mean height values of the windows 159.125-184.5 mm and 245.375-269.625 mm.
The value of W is 2.1 mm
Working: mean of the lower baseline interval 13.4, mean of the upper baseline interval 11.7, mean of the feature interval 11.3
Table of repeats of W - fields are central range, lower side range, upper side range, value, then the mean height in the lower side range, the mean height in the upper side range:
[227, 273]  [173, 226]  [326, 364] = 3.3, 11.8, 13.7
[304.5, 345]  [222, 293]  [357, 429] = -2.3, 11.8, 13.6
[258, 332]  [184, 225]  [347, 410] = -0.6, 11.5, 13.6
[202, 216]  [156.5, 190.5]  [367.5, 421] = 2.0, 13.2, 13.6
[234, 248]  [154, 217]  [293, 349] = 1.8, 12.5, 13.3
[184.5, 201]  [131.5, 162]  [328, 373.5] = 2.4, 13.6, 13.7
